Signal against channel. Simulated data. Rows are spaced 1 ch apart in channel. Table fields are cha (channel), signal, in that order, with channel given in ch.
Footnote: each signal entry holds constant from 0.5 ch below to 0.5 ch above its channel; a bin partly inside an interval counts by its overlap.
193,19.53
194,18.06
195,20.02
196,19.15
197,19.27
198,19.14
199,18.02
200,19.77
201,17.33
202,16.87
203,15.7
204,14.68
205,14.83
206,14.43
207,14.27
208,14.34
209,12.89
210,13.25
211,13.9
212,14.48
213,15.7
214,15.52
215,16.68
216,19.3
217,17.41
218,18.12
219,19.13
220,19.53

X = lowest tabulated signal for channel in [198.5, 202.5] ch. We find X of 16.87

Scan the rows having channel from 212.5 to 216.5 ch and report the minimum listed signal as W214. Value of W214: 15.52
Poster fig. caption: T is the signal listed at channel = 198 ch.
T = 19.14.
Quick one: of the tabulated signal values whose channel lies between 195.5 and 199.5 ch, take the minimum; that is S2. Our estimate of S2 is 18.02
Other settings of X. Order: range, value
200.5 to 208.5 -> 14.27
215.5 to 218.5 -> 17.41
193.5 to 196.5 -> 18.06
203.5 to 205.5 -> 14.68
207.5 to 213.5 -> 12.89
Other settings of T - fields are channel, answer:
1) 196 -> 19.15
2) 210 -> 13.25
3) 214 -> 15.52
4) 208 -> 14.34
